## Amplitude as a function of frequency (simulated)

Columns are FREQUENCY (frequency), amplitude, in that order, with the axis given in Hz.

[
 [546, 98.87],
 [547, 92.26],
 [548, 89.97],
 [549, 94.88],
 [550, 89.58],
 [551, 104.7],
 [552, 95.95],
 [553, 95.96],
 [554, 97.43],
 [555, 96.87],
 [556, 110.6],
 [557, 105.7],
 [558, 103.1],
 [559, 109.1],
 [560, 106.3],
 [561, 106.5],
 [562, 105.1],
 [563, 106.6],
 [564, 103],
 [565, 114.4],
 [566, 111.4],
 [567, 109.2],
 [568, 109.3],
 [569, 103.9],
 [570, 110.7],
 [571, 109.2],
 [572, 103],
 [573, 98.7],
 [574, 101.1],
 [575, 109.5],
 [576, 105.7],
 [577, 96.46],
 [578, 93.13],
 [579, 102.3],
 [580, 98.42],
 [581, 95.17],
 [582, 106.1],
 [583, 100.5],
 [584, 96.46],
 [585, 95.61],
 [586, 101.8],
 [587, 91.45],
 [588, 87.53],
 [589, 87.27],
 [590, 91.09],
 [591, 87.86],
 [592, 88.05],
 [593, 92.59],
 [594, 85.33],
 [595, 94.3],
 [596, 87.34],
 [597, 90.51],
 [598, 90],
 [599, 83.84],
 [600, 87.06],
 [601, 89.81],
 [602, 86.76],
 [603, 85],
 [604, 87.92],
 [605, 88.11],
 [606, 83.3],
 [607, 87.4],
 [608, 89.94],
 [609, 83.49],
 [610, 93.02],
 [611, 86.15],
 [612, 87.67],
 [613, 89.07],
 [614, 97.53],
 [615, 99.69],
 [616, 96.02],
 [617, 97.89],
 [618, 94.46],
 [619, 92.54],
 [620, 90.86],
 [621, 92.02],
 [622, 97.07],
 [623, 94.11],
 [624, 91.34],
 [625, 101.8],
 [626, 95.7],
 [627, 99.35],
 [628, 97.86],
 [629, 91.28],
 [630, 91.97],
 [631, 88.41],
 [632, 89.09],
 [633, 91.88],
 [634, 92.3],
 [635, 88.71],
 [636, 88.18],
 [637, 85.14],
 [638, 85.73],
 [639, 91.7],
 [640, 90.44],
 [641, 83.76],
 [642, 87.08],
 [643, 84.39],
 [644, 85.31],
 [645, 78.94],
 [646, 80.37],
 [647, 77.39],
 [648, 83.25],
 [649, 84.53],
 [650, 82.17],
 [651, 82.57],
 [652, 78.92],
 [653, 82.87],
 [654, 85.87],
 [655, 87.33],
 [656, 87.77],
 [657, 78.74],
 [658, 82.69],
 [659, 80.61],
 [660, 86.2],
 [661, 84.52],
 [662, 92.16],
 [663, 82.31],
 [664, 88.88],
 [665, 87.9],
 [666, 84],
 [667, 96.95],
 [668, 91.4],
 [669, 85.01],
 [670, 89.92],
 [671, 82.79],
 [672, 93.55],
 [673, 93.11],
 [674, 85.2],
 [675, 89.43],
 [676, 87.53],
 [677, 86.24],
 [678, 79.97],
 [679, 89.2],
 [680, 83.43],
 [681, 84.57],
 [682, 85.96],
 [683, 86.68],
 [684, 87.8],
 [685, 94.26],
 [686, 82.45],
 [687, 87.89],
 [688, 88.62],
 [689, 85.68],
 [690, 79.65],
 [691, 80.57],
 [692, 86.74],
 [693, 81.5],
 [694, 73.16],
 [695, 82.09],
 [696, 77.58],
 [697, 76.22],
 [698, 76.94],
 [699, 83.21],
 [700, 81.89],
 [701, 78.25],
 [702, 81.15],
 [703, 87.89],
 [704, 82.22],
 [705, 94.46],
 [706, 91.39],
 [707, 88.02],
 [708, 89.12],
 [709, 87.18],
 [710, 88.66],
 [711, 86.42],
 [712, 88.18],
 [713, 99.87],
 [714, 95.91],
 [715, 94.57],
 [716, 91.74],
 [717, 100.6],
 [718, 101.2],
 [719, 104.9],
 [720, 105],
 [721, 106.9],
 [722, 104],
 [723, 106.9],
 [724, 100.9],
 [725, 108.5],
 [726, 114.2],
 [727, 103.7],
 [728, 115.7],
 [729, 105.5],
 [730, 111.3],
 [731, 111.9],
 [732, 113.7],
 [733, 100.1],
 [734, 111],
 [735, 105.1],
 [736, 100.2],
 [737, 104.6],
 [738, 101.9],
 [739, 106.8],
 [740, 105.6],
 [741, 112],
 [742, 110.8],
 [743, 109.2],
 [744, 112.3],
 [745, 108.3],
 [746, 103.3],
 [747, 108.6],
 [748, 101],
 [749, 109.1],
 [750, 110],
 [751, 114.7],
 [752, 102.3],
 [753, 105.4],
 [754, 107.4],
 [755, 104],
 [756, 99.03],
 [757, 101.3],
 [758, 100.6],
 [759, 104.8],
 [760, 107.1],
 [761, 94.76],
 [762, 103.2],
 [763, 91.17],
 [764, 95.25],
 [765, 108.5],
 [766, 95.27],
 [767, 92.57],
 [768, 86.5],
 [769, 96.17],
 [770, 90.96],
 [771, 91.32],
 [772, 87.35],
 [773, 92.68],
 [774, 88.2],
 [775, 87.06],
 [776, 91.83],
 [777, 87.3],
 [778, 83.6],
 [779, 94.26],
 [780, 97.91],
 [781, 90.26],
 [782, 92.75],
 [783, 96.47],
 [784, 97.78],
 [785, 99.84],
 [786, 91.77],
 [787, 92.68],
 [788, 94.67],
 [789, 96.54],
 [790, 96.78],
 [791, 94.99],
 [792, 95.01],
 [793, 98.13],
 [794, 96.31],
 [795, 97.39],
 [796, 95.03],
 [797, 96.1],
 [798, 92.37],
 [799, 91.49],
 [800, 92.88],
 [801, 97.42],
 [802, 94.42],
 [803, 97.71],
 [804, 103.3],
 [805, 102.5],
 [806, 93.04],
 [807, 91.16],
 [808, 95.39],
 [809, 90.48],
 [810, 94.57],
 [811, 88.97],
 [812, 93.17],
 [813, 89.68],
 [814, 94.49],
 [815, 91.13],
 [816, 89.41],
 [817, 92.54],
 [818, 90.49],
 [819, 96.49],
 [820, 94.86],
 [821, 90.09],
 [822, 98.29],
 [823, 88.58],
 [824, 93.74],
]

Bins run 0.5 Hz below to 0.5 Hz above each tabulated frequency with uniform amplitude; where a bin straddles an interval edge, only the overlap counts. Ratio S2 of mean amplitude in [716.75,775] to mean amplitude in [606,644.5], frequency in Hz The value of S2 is 1.1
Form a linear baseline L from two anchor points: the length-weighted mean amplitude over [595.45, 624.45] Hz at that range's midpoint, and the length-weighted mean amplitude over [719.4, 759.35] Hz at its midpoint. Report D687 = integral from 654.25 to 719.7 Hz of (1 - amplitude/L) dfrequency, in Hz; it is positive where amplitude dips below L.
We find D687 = 8.5 Hz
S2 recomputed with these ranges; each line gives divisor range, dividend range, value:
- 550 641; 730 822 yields 1.03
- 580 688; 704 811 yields 1.11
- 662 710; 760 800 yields 1.10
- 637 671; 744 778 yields 1.16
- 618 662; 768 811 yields 1.07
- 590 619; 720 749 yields 1.20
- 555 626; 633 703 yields 0.88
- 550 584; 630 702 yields 0.82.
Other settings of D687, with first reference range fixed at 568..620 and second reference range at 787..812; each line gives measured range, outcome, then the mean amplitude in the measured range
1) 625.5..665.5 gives 3.3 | 86.6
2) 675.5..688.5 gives 1.1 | 86.5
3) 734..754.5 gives -2.6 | 107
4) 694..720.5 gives 1.7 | 88.7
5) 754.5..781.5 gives 0.0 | 94.9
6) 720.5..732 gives -1.7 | 108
